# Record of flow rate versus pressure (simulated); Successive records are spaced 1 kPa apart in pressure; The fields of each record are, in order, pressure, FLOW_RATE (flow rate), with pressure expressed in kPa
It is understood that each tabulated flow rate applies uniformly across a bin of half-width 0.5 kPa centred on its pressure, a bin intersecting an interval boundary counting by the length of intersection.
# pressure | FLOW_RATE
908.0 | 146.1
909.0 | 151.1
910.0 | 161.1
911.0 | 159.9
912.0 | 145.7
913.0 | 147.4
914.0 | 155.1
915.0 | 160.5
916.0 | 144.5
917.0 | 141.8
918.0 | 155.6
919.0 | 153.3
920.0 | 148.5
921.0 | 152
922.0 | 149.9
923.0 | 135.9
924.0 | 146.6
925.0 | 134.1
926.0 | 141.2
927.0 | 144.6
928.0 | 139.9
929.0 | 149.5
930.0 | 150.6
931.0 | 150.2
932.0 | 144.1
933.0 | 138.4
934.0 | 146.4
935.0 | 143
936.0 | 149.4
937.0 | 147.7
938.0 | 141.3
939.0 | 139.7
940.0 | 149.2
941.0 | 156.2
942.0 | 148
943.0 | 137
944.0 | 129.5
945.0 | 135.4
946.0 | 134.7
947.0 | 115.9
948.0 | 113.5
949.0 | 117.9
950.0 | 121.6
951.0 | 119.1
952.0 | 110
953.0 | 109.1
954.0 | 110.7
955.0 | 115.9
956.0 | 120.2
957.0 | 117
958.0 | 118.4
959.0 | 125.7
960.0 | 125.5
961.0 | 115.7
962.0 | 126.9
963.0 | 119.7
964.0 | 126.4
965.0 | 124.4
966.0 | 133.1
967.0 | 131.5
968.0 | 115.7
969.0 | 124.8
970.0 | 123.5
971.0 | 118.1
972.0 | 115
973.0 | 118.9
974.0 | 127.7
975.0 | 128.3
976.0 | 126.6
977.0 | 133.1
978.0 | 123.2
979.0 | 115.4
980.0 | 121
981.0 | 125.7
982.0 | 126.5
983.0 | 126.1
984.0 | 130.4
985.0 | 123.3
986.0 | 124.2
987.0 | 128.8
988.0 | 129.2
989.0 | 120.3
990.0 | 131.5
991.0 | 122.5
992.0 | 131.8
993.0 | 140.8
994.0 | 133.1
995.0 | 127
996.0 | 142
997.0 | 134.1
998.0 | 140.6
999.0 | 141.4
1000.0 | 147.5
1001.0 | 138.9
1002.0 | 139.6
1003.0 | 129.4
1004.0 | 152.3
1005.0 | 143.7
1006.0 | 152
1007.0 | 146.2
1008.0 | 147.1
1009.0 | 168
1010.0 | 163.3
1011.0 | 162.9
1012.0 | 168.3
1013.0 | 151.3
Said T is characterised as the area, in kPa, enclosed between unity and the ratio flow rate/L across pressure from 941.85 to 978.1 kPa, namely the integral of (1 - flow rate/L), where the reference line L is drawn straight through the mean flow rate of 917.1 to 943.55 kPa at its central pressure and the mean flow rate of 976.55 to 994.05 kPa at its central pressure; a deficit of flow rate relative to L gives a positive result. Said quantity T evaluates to 3.4 kPa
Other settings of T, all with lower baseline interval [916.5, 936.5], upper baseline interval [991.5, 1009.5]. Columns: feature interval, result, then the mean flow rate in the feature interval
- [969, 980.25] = 1.6 kPa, 123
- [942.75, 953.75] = 1.8 kPa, 122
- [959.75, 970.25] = 1.4 kPa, 124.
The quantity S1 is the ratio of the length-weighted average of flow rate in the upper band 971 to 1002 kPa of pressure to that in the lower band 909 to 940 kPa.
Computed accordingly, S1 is 0.88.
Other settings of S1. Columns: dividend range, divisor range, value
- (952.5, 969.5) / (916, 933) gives 0.83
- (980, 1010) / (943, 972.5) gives 1.12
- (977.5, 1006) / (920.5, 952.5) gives 0.95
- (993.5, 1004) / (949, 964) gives 1.17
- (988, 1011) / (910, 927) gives 0.95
